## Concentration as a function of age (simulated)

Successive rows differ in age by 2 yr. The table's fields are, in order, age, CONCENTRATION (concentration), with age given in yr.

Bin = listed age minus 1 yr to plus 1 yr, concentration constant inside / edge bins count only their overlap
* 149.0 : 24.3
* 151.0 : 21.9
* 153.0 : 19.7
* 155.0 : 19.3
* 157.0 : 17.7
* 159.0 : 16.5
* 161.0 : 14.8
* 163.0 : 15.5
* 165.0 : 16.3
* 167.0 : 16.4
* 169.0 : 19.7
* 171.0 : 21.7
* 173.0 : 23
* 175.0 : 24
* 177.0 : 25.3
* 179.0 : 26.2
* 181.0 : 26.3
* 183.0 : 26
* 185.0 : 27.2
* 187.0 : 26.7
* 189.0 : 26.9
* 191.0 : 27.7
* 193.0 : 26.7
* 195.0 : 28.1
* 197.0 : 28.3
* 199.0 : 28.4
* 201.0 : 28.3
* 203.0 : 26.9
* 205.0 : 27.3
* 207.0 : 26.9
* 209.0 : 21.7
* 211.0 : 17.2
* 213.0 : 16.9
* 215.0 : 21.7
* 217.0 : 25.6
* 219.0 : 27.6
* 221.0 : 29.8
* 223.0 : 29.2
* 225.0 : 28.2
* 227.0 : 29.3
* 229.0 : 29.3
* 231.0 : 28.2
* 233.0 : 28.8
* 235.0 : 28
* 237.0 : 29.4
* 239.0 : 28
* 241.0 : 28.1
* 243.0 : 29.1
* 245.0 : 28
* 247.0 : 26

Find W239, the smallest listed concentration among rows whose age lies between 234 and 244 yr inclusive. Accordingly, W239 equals 28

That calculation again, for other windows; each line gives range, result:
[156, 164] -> 14.8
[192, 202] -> 26.7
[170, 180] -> 21.7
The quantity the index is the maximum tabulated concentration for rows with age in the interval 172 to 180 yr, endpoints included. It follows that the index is 26.2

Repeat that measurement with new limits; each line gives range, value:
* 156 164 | 17.7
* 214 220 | 27.6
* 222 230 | 29.3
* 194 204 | 28.4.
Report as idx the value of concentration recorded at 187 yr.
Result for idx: 26.7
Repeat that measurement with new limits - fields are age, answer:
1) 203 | 26.9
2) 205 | 27.3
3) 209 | 21.7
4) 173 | 23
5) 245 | 28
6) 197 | 28.3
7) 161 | 14.8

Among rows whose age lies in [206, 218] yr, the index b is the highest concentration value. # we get 26.9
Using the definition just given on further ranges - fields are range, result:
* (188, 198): 28.3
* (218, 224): 29.8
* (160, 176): 24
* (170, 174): 23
